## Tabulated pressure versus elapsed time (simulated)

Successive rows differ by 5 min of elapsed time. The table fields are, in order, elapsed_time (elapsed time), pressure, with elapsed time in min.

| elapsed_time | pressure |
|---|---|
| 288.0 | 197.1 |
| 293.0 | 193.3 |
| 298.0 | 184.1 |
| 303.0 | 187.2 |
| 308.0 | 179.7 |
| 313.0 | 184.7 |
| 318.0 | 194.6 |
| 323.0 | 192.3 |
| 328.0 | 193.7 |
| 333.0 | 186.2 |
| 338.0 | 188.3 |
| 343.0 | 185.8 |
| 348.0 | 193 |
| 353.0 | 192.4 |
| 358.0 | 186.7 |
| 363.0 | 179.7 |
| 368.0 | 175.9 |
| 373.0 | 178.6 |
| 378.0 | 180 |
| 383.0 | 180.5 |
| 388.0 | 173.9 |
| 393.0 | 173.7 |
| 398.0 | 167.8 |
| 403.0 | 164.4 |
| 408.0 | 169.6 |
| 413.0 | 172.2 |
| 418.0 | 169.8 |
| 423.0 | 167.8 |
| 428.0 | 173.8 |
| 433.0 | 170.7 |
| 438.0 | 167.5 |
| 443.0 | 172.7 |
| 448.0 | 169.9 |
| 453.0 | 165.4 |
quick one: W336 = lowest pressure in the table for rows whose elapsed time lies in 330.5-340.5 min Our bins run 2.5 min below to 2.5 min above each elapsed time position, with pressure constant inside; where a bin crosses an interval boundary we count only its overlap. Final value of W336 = 186.2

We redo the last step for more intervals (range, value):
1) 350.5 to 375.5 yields 175.9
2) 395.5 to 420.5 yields 164.4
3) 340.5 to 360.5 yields 185.8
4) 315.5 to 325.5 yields 192.3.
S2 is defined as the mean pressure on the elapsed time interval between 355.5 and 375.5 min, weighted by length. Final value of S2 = 180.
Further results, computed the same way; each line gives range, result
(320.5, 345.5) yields 189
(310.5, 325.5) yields 191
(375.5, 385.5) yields 180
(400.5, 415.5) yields 169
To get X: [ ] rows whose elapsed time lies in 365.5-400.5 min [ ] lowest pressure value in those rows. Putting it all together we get 167.8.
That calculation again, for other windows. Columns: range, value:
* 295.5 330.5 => 179.7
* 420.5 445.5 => 167.5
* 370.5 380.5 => 178.6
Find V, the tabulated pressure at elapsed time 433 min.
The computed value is 170.7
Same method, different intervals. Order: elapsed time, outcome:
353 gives 192.4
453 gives 165.4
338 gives 188.3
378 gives 180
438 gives 167.5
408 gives 169.6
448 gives 169.9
